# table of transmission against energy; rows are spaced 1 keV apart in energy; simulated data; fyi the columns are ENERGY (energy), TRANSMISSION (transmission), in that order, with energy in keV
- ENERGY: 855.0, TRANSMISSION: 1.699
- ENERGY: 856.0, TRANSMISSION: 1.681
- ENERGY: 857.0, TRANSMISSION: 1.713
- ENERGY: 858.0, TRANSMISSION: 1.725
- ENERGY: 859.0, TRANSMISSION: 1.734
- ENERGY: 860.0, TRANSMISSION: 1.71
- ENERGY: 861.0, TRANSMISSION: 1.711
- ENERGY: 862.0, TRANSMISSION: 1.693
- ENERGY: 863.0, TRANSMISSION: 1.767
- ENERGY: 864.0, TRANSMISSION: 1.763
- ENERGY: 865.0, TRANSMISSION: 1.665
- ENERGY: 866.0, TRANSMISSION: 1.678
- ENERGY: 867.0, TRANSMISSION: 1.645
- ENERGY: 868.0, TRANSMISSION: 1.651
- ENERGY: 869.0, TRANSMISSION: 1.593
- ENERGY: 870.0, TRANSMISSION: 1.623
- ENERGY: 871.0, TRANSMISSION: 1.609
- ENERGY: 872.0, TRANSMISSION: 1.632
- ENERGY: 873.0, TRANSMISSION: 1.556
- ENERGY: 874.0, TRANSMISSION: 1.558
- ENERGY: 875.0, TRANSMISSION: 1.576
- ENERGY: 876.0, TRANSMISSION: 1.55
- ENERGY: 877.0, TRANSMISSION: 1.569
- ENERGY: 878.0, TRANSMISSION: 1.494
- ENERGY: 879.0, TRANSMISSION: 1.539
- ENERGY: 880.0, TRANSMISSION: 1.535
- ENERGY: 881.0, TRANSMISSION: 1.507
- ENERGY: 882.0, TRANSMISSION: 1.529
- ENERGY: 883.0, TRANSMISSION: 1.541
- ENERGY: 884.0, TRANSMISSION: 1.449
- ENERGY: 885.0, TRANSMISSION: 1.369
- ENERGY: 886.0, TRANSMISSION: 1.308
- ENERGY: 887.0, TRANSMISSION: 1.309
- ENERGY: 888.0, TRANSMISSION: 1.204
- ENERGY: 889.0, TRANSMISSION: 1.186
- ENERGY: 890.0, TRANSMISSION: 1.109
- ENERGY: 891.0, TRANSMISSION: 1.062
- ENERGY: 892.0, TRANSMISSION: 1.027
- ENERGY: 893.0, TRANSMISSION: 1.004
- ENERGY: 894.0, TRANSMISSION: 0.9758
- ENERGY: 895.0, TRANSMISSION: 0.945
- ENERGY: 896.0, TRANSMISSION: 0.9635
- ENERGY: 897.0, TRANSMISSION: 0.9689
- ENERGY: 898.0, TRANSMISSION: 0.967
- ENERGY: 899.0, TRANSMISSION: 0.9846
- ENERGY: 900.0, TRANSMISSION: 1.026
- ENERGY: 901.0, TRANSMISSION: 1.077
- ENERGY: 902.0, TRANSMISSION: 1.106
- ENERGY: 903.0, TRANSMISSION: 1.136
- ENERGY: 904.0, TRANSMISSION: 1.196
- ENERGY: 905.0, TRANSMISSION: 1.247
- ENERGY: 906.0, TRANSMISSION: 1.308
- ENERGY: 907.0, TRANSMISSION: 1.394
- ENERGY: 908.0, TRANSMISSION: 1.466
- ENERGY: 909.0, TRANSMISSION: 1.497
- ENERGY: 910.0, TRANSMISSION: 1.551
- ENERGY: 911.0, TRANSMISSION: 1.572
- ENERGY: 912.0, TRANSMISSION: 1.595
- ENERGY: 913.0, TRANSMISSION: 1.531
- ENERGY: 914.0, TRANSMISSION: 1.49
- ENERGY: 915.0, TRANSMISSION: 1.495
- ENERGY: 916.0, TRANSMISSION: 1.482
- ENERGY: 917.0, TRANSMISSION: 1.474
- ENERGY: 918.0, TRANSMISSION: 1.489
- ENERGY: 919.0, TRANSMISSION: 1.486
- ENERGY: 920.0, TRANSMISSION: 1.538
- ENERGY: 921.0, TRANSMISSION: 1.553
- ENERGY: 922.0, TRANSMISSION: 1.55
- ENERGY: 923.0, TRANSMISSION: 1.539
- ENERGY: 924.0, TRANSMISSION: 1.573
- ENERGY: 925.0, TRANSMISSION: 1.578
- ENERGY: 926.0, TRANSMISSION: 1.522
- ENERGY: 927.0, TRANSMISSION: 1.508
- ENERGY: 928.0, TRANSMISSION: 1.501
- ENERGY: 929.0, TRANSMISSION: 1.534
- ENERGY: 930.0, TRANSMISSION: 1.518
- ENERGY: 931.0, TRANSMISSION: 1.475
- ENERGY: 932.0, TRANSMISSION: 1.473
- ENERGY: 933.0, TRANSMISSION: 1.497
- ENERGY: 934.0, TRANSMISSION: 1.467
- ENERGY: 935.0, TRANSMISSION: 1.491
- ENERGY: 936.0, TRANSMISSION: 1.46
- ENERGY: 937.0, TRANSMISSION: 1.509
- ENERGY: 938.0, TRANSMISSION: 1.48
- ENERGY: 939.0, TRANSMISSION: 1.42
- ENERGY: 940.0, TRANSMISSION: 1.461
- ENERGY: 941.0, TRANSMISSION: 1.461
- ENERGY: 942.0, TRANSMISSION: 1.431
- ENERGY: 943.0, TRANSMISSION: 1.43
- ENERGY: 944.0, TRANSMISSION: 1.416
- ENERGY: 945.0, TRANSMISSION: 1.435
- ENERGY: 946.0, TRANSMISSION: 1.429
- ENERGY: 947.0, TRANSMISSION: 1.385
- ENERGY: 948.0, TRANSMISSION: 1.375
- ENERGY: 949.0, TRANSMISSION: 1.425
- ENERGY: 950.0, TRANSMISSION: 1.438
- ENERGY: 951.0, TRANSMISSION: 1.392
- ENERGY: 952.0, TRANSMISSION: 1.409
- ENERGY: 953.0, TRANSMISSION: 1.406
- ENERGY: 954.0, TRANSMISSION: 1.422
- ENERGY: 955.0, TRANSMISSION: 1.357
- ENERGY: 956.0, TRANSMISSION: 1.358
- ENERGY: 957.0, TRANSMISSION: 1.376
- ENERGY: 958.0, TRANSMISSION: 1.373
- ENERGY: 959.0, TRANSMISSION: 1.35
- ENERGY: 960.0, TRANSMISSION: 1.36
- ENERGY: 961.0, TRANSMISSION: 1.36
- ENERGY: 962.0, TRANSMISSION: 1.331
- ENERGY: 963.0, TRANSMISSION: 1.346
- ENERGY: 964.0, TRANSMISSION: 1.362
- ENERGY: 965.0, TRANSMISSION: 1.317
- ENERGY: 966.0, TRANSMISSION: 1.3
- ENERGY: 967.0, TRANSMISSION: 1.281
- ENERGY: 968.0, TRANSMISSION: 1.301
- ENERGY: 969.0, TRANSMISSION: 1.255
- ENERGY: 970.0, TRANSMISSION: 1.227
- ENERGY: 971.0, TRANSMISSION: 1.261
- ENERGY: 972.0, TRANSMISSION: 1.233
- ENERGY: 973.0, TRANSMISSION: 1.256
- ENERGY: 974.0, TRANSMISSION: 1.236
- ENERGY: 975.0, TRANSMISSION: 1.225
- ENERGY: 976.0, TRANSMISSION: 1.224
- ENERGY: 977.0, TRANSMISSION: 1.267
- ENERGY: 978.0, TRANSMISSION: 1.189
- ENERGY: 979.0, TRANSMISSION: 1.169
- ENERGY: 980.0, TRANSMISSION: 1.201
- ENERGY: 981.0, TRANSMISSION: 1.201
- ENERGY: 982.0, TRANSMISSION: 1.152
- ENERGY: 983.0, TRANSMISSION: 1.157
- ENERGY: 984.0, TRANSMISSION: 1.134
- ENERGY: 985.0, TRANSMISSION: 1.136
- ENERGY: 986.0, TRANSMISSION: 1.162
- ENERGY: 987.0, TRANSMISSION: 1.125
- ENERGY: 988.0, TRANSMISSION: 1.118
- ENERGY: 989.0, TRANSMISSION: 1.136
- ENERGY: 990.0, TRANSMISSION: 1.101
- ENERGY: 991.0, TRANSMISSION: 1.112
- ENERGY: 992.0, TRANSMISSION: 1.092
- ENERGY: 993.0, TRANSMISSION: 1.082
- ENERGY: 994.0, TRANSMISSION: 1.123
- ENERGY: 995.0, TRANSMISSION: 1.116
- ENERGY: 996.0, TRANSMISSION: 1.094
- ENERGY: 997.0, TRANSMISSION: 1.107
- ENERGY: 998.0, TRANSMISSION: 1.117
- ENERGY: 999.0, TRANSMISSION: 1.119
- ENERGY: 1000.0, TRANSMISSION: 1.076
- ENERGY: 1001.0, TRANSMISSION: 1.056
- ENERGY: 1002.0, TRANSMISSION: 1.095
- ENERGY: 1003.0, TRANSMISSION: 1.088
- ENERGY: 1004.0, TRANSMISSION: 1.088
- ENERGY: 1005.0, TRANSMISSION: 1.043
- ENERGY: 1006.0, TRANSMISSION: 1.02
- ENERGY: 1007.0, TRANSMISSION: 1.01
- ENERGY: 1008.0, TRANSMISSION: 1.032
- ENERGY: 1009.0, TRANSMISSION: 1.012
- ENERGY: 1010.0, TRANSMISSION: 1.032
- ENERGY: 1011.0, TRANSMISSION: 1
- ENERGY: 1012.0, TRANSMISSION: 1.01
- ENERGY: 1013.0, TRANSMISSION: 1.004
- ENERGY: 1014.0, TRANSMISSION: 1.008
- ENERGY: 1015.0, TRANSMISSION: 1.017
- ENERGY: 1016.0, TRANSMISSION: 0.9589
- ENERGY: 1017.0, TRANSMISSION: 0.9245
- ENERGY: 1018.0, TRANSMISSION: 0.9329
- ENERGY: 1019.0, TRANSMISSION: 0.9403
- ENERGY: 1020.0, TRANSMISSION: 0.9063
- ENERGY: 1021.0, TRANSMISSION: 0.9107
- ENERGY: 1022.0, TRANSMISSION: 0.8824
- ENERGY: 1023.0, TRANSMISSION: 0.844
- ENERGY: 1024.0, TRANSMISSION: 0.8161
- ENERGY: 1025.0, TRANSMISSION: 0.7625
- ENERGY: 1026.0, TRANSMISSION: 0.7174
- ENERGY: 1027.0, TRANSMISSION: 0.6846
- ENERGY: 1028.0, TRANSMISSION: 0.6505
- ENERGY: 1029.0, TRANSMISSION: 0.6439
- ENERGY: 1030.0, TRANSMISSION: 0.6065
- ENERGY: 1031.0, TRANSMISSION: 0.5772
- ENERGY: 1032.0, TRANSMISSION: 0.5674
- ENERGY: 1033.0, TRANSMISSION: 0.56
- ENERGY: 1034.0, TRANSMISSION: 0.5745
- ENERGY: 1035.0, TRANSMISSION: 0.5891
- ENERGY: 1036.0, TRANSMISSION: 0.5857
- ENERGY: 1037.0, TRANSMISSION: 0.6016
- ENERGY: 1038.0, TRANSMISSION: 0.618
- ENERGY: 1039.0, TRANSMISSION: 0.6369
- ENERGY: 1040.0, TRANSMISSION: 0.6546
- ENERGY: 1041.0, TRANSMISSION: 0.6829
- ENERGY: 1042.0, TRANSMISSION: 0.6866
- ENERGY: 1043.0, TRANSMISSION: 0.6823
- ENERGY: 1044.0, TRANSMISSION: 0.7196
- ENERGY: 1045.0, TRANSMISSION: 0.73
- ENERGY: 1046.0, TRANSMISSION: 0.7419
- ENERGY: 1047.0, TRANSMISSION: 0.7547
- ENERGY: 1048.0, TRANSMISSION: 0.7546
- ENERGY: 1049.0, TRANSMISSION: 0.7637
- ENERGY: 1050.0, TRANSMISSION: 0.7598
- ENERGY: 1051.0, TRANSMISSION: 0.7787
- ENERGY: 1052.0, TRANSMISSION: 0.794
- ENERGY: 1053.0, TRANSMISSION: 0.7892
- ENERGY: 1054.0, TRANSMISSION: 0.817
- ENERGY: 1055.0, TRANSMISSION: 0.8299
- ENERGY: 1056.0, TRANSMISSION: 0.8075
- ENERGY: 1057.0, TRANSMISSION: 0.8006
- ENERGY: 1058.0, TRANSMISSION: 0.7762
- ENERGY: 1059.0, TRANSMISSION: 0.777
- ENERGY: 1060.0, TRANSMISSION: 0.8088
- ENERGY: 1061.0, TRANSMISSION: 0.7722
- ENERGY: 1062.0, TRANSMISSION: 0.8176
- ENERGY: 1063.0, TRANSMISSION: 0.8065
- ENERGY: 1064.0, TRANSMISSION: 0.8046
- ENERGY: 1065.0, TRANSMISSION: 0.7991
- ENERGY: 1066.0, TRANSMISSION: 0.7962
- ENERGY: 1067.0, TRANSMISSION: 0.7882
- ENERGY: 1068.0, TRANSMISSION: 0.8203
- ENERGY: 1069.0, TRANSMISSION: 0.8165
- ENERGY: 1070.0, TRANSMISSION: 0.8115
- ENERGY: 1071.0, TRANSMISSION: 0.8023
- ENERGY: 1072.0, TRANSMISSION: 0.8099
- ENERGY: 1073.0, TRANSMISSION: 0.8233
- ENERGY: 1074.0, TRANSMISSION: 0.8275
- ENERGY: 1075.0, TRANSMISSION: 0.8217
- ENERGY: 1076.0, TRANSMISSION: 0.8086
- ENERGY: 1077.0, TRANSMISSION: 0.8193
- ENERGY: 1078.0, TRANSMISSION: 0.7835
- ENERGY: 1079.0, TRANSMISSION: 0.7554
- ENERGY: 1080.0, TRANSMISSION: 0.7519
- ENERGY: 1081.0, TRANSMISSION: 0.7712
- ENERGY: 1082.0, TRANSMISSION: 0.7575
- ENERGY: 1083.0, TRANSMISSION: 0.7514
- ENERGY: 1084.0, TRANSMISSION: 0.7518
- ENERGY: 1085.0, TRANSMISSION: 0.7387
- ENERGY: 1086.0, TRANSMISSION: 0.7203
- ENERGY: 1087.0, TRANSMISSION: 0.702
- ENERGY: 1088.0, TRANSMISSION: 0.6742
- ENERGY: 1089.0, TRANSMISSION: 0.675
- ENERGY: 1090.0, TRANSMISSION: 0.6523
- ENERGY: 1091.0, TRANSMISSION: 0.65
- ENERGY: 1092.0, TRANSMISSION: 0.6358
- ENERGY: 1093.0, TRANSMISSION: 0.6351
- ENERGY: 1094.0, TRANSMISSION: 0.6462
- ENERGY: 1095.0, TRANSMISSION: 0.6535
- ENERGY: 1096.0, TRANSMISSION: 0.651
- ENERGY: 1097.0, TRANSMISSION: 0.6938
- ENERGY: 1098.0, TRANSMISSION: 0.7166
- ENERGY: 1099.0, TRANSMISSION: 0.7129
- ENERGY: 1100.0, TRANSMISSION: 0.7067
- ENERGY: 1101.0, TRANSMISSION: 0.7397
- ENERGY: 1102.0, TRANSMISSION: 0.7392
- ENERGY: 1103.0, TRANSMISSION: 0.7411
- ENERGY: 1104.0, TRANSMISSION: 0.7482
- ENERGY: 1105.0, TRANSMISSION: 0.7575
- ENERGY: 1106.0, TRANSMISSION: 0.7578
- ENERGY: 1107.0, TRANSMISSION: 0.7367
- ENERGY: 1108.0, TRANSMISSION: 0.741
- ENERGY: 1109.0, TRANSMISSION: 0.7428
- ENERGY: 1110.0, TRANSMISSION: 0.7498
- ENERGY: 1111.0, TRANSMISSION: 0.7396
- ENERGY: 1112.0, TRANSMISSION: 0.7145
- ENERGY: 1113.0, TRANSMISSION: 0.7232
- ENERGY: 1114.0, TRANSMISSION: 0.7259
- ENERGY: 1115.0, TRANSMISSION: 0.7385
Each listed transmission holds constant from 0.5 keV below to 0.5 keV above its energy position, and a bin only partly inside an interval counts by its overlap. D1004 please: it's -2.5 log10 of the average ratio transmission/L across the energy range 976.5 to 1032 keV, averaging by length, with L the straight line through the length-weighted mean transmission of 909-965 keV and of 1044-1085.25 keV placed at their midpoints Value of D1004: 0.11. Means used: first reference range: 1.46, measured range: 1.01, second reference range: 0.787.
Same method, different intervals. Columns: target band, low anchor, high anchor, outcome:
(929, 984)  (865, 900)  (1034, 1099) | -0.21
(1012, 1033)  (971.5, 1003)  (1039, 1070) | 0.17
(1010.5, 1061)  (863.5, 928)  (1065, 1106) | 0.19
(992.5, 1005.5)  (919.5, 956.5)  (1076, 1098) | 0.06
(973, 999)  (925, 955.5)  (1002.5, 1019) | 0.01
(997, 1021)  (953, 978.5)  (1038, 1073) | 0.03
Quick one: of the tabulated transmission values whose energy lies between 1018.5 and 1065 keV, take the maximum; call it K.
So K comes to 0.9403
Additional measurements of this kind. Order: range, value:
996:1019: 1.119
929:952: 1.534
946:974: 1.438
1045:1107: 0.8299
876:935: 1.595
